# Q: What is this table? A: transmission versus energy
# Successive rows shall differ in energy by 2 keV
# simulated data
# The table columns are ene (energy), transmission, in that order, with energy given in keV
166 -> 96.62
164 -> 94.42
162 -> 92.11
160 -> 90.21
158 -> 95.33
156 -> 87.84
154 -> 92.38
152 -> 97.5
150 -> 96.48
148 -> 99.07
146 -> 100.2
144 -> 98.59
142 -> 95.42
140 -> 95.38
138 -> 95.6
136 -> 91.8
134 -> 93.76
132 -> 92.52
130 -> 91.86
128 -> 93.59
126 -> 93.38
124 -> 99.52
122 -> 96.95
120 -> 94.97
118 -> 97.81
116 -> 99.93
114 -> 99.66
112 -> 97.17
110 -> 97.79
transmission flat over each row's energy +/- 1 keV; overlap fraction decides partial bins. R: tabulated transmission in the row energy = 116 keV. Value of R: 99.93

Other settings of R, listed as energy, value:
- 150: 96.48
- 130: 91.86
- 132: 92.52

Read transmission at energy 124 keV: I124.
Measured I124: 99.52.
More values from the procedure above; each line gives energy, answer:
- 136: 91.8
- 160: 90.21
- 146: 100.2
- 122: 96.95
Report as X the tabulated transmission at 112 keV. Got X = 97.17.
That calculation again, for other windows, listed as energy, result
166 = 96.62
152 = 97.5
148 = 99.07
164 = 94.42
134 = 93.76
